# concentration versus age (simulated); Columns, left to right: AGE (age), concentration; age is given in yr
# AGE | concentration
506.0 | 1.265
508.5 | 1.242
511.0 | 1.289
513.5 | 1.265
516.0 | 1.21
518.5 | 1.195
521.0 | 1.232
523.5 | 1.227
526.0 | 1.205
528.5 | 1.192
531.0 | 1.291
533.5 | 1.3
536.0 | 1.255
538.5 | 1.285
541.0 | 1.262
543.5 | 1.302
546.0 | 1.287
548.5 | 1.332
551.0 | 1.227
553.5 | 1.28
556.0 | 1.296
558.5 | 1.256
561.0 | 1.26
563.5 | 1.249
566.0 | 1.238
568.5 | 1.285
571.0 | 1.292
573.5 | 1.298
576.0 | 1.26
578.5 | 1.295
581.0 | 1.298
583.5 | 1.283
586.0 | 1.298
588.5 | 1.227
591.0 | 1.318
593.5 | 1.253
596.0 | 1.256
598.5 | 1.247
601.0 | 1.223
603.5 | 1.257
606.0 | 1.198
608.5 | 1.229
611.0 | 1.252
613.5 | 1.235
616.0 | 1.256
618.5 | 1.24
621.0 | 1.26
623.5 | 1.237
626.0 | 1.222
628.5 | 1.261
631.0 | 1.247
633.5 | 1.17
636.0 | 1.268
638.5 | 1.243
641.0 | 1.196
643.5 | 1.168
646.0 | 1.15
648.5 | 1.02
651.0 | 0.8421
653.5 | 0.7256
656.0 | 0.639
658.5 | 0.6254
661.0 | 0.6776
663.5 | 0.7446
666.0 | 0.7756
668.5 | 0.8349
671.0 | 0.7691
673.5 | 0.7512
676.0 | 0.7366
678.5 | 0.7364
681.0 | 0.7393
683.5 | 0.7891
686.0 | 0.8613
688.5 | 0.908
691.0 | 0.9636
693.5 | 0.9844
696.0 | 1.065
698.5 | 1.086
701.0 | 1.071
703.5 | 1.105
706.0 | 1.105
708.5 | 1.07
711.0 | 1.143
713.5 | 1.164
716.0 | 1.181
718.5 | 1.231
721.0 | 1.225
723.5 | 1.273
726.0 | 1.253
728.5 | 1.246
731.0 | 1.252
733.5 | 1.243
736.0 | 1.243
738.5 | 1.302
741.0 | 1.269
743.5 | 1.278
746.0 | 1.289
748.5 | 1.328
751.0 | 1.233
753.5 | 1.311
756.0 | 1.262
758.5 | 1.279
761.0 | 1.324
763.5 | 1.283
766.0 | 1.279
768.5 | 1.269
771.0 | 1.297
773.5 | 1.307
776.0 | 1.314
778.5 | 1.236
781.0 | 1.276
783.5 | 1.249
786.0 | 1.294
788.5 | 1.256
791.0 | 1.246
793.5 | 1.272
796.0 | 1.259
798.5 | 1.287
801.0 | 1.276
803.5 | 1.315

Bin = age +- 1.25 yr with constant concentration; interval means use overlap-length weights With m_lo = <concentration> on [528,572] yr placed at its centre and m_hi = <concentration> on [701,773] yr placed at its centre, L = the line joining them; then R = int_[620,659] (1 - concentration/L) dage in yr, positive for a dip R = 5.26 yr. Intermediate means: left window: 1.27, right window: 1.24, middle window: 1.09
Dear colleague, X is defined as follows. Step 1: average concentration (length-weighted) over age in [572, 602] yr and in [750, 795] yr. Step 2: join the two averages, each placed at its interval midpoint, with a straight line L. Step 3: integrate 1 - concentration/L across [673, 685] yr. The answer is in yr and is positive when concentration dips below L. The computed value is 4.9 yr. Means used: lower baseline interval 1.27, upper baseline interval 1.28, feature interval 0.753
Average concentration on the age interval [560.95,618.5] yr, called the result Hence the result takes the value 1.26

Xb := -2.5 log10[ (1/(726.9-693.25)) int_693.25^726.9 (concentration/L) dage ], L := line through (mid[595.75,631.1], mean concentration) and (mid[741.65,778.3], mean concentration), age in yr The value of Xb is 0.12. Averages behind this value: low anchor 1.24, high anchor 1.29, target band 1.14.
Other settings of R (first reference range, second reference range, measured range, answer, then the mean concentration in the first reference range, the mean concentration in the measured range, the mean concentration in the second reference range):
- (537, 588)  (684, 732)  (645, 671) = 8.2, 1.28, 0.798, 1.11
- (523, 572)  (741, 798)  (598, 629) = 0.8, 1.27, 1.24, 1.28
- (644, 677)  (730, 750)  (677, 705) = 1.4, 0.801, 0.937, 1.28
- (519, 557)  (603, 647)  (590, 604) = -0.2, 1.26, 1.26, 1.23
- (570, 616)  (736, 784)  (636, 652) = 1.9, 1.26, 1.12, 1.28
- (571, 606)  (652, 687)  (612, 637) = -5.0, 1.27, 1.24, 0.743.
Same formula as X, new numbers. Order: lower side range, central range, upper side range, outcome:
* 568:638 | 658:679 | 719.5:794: 8.64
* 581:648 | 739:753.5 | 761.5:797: -0.18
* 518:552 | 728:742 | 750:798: 0.15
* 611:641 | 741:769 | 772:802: -0.41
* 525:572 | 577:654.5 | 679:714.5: -4.11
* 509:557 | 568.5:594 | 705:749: -0.66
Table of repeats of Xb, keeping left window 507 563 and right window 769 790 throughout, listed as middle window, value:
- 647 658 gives 0.497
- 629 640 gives 0.029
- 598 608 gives 0.030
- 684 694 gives 0.357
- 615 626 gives 0.017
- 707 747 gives 0.040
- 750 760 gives 0.002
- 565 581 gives -0.016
